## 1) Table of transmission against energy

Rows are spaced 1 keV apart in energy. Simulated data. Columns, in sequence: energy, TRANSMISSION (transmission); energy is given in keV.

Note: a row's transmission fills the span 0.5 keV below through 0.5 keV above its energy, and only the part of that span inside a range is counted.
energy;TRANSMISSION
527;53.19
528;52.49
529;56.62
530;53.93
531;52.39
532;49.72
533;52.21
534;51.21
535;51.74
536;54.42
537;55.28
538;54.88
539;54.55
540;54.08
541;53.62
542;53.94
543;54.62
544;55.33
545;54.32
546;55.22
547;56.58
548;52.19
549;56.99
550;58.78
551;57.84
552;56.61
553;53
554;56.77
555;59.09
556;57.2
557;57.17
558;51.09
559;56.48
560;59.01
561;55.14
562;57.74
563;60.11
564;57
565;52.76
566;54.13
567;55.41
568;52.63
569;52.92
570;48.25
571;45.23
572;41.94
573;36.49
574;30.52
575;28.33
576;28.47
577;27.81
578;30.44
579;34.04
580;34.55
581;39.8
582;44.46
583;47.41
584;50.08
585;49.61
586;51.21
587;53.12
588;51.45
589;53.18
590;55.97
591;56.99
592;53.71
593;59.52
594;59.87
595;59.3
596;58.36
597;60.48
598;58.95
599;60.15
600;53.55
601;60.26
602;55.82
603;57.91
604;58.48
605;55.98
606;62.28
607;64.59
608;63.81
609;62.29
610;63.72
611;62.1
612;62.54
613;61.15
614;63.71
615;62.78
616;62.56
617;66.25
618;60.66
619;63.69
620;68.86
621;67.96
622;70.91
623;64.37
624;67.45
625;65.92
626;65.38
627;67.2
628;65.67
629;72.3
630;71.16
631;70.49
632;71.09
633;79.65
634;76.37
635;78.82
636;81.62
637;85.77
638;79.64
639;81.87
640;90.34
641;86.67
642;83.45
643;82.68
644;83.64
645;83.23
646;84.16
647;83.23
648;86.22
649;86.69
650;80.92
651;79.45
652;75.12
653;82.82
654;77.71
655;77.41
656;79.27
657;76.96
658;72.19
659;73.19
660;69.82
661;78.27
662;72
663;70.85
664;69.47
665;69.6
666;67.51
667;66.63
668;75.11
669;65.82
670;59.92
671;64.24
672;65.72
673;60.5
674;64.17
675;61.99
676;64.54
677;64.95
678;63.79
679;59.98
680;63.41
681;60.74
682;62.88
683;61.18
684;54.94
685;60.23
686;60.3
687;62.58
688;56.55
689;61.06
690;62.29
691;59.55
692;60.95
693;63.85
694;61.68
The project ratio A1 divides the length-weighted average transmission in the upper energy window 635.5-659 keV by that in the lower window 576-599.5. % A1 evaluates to 1.6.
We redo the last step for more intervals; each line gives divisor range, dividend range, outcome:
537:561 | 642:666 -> 1.40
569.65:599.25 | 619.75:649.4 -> 1.64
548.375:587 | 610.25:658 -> 1.53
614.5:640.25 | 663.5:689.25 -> 0.89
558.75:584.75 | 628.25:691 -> 1.59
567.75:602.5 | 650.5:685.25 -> 1.42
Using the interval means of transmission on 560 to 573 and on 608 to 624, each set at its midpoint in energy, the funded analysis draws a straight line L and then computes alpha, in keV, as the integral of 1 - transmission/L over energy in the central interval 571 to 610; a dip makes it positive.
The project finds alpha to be 5.5 keV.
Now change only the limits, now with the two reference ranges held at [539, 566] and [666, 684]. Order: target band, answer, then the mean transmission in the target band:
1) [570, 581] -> 4.3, 34.7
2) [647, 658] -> -3.1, 80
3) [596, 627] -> -1.5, 62.5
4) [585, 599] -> 0.5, 56.2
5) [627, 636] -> -1.8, 73.3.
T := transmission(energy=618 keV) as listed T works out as 60.66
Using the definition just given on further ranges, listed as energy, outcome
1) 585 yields 49.61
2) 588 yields 51.45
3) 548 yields 52.19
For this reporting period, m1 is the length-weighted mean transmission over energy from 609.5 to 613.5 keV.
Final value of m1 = 62.4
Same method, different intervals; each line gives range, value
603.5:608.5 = 61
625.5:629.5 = 67.6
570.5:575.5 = 36.5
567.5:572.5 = 48.2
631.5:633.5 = 75.4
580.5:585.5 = 46.3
